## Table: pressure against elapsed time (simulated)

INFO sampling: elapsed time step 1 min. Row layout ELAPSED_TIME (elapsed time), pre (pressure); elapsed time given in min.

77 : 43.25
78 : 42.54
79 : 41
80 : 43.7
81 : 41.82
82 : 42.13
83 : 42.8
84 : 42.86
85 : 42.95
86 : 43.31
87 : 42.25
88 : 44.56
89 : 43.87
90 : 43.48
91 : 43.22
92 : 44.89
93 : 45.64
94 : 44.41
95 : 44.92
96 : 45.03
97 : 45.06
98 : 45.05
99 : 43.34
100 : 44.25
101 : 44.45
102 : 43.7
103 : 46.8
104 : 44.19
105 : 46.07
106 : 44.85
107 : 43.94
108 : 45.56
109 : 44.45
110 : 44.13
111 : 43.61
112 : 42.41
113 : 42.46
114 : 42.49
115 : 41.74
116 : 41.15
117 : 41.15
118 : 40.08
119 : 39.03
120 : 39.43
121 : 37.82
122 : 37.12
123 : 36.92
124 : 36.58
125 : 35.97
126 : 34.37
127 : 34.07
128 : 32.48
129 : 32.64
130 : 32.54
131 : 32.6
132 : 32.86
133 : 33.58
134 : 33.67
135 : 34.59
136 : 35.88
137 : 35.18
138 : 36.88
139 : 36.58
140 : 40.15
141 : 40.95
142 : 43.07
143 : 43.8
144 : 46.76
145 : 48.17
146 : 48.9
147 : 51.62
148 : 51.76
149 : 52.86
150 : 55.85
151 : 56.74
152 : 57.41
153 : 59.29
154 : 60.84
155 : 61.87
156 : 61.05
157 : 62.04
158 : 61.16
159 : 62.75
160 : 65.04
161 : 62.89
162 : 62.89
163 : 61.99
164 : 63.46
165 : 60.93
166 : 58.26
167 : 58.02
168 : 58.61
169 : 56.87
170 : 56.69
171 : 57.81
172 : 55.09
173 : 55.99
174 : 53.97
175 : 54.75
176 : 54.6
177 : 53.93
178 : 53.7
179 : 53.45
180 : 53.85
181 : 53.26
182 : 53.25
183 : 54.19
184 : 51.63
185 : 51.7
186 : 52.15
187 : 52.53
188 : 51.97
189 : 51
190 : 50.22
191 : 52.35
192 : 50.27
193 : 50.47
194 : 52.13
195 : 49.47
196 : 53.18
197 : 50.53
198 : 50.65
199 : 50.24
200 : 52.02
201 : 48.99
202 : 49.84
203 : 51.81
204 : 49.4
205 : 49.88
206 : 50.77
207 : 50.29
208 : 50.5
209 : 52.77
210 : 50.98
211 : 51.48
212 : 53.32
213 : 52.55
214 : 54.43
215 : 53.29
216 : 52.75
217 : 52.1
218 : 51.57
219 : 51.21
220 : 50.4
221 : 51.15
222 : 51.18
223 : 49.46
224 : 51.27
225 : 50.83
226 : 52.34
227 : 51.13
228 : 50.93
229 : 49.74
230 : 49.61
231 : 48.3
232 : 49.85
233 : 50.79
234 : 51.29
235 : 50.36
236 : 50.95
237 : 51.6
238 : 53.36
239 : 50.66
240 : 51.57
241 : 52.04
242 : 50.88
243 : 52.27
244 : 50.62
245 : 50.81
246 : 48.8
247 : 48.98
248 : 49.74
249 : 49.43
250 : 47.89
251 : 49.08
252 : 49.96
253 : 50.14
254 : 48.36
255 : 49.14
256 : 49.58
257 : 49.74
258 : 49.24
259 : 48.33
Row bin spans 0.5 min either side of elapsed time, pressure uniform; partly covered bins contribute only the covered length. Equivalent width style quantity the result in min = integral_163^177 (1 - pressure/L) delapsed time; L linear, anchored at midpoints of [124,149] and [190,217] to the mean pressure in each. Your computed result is -3.8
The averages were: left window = 39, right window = 51.3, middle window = 57.4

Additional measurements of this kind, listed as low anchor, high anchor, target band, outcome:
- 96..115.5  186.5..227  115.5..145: 5.49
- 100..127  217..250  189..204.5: -0.94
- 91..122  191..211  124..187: -3.59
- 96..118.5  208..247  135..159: -1.88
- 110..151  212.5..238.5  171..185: -2.54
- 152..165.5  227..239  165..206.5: 3.44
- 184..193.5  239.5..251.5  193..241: -0.31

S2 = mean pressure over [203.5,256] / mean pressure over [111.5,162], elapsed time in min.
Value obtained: 1.14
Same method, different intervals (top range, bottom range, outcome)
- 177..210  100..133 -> 1.29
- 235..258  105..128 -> 1.24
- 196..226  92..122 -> 1.19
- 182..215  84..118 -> 1.17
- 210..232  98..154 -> 1.22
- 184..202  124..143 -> 1.43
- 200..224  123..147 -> 1.36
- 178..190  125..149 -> 1.35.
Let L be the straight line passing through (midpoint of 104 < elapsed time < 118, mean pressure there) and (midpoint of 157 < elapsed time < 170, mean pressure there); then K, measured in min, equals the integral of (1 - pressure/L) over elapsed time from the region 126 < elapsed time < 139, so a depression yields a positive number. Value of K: 4.2 min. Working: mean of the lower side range 43.3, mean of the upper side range 60.9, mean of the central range 34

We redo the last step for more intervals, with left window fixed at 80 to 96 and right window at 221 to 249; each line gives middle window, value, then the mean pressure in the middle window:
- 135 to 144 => 1.3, 39.2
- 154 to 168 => -4.3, 61.6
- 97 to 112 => -0.1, 44.5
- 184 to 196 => -0.7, 51.4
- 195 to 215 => -0.8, 51.3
